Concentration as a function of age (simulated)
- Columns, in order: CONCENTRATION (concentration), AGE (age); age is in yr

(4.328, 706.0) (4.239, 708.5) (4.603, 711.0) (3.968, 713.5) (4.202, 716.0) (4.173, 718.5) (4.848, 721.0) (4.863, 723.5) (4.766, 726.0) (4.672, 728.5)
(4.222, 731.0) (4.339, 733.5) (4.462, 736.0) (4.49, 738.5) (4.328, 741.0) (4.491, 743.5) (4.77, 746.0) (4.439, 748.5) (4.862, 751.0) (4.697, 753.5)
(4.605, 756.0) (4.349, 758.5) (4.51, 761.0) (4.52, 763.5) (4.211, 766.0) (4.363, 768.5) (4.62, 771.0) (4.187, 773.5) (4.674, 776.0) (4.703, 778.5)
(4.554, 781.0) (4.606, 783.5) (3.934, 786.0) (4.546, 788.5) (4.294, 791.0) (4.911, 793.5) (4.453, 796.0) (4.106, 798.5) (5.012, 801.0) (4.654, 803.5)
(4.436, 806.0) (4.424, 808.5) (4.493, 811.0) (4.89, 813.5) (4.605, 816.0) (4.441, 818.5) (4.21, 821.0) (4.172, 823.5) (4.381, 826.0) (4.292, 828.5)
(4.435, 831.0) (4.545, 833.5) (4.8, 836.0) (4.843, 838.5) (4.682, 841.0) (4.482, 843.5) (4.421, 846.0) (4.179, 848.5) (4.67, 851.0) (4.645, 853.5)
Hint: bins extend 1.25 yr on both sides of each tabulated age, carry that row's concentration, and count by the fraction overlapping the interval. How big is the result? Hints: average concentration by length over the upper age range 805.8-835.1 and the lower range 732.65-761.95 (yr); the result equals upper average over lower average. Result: 0.98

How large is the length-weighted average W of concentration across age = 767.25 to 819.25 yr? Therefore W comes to 4.52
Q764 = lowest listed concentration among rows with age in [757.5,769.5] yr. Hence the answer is 4.211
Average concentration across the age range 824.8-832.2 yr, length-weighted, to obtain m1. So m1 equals 4.37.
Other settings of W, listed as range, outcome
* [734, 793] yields 4.49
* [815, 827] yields 4.36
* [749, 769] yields 4.52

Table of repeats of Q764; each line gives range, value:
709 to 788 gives 3.934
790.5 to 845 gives 4.106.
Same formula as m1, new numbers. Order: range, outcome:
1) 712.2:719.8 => 4.12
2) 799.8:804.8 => 4.83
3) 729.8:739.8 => 4.38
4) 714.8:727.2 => 4.57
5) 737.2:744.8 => 4.44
